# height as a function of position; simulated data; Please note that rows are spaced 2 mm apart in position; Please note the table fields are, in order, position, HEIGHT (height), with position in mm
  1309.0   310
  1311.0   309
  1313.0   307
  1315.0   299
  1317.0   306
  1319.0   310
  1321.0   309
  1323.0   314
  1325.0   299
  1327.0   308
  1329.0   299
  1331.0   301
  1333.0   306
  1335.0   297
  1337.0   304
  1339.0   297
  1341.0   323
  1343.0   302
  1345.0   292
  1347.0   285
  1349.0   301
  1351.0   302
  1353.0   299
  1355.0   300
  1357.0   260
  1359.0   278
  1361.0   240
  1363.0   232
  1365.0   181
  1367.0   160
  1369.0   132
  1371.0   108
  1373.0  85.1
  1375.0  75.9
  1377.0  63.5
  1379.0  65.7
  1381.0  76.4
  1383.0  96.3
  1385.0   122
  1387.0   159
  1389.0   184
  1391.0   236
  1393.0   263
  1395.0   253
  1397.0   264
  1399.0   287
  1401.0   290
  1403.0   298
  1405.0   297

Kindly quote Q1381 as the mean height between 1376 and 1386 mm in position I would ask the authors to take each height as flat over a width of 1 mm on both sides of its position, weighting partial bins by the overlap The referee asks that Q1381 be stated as 84.8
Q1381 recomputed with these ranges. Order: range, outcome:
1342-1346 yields 297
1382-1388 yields 126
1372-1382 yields 73.3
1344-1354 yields 296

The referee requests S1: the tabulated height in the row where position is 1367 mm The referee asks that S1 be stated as 160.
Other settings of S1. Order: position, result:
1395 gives 253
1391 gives 236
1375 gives 75.9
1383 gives 96.3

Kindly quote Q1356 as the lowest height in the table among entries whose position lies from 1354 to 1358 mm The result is 260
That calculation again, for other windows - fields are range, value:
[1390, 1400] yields 236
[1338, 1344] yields 297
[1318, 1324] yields 309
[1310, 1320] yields 299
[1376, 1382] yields 63.5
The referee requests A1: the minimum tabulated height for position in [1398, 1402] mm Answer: 287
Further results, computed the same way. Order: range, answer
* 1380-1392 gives 76.4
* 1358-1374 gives 85.1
